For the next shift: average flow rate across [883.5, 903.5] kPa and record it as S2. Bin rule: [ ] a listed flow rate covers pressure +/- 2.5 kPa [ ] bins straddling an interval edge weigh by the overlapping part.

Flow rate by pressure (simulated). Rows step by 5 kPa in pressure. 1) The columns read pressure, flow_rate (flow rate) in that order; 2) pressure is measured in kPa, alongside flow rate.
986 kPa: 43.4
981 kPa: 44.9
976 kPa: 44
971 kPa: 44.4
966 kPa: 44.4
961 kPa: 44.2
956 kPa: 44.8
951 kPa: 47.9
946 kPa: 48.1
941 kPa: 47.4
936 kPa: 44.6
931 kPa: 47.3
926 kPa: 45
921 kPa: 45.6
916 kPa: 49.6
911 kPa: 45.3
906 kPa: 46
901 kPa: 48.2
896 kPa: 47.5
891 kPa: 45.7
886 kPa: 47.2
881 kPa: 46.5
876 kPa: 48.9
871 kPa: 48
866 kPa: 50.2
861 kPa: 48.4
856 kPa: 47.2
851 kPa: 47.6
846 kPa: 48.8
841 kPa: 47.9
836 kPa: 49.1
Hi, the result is 47.1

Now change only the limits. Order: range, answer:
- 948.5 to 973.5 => 45.1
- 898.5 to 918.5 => 47.3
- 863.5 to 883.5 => 48.4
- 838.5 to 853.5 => 48.1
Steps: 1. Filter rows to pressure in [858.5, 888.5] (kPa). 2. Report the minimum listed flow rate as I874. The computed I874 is 46.5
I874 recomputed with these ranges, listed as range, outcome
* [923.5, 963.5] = 44.2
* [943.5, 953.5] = 47.9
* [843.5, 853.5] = 47.6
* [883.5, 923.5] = 45.3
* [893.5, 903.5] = 47.5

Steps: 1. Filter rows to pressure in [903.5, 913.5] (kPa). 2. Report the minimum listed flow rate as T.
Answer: 45.3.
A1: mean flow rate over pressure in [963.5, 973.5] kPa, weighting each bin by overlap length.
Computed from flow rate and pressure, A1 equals 44.4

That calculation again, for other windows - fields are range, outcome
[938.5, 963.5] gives 46.5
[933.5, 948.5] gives 46.7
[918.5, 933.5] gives 46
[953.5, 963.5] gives 44.5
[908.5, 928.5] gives 46.4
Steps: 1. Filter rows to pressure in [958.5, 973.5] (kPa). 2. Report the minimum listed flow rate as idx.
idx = 44.2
